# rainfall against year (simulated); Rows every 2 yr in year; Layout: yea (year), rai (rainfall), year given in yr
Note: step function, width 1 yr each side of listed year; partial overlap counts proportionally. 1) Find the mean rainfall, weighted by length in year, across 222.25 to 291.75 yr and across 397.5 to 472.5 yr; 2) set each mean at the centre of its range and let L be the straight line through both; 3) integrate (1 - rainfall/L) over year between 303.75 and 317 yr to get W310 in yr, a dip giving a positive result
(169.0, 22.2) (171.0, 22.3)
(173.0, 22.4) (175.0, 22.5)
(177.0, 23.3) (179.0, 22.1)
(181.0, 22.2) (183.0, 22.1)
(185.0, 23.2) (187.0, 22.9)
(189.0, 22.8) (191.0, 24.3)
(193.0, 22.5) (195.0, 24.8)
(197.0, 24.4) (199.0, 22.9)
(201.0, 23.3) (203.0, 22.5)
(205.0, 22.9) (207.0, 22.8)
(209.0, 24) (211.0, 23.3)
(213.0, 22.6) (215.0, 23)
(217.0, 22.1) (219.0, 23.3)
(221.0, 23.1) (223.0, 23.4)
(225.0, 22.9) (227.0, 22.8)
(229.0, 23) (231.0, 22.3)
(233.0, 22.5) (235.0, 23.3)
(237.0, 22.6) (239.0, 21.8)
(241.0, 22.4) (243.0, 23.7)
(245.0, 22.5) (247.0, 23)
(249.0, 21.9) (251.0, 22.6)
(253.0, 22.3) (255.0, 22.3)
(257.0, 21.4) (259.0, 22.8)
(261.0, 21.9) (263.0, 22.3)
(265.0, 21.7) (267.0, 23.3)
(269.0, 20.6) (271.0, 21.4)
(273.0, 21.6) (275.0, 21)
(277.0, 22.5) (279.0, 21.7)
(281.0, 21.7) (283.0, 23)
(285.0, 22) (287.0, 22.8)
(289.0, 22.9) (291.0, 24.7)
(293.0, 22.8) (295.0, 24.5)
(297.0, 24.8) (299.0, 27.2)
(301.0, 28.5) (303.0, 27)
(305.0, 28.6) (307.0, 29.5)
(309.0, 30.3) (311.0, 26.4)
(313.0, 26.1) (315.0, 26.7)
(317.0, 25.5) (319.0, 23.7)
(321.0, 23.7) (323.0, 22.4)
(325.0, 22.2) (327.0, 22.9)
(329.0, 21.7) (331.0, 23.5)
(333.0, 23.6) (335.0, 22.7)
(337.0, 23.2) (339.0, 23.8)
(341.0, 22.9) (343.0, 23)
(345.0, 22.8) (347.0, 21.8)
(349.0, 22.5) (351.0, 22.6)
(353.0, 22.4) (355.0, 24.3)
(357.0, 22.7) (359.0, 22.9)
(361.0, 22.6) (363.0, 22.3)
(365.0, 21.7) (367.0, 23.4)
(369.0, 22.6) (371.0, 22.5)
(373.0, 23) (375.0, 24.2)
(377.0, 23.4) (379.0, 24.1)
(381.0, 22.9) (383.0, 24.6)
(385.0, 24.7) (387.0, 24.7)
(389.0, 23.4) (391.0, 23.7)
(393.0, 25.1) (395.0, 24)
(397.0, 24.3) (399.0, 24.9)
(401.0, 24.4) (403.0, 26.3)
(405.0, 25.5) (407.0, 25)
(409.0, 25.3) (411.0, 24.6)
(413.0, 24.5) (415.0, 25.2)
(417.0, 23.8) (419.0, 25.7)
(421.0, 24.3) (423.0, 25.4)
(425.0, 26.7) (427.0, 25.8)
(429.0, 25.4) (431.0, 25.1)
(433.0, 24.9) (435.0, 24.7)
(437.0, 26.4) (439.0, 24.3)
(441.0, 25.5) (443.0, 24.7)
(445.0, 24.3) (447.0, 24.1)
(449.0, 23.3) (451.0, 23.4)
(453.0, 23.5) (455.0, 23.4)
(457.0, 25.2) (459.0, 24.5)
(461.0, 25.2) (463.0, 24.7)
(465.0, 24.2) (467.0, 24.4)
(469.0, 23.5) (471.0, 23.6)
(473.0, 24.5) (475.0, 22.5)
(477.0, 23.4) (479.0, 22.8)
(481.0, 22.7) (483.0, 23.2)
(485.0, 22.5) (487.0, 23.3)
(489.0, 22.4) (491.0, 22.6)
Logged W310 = -2.7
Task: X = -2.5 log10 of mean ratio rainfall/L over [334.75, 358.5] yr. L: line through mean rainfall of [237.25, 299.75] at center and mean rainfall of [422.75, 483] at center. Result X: 0.02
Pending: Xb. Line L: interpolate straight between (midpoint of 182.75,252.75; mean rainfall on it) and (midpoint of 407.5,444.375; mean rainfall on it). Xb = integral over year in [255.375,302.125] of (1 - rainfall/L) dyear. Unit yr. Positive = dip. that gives 1.3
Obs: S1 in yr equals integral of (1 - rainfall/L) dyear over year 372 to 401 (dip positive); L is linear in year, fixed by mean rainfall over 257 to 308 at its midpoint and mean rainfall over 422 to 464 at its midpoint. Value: 0.3 yr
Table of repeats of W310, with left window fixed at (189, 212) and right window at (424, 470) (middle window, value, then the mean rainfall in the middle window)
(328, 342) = 0.6 yr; 23.1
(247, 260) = 0.8 yr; 22.3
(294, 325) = -2.9 yr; 26.2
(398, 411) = -0.4 yr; 25.2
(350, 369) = 1.1 yr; 22.8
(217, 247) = 1.0 yr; 22.8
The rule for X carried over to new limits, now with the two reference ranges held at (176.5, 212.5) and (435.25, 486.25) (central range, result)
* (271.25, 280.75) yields 0.083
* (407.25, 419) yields -0.042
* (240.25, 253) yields 0.030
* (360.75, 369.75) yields 0.055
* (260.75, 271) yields 0.069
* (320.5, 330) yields 0.049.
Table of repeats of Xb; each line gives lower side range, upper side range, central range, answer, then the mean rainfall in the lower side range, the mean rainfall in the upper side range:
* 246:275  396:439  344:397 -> 2.0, 22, 25.1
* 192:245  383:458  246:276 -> 1.7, 23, 24.7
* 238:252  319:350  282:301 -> -1.2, 22.6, 22.9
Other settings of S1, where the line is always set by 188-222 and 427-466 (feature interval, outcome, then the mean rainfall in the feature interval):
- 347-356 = 0.5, 22.8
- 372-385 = 0.2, 23.8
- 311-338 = 0.1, 23.8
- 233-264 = 1.3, 22.5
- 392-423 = -0.6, 24.9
